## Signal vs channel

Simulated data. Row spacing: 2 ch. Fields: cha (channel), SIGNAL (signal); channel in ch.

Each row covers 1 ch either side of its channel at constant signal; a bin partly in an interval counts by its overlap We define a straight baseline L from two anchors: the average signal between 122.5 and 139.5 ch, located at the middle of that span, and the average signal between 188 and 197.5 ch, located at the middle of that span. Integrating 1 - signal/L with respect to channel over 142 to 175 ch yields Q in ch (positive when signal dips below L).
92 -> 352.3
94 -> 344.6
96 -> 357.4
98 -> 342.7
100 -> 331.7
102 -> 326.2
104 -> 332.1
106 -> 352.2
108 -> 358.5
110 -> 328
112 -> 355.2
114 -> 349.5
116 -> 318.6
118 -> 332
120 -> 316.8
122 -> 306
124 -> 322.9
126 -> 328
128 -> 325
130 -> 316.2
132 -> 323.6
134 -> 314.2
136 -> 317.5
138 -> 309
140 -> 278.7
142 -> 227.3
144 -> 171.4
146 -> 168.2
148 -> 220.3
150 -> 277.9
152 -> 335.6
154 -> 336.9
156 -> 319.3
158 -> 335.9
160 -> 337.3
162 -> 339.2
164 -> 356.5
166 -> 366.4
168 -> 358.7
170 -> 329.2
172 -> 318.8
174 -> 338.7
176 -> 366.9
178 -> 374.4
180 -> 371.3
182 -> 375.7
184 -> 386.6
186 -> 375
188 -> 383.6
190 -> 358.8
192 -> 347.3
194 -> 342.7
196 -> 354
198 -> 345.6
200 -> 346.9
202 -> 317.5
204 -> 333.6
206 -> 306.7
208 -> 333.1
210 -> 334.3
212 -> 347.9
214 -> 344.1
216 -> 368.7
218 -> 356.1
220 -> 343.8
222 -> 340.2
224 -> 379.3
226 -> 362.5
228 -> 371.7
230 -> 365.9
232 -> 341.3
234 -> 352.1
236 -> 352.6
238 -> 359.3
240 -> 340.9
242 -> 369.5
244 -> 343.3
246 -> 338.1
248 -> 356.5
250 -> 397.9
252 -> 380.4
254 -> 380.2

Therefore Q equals 2.98 ch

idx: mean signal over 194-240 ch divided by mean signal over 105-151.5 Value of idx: 1.15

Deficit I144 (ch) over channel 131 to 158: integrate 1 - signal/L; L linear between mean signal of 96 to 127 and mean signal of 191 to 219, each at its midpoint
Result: 4.6 ch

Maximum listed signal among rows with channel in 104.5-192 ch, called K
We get 386.6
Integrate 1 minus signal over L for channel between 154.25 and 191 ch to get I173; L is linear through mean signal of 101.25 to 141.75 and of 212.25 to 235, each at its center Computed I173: -1.6 ch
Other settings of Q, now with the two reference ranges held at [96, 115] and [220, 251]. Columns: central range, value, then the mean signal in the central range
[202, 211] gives 0.7 ch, 326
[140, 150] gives 3.9 ch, 213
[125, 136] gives 0.8 ch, 321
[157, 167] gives 0.1 ch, 347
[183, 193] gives -0.5 ch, 370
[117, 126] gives 0.6 ch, 320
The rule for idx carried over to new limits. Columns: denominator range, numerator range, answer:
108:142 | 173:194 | 1.15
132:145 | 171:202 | 1.31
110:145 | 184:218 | 1.13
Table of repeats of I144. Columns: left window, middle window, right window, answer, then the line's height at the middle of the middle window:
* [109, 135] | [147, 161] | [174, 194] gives 1.6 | 348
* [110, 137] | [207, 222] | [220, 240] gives 0.2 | 352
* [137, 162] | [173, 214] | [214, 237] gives -3.6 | 324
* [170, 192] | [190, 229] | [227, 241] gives 1.3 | 358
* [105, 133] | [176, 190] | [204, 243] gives -1.3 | 343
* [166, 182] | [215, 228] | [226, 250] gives -0.1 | 355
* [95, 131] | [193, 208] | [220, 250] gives 0.6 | 350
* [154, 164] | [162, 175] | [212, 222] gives -0.2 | 338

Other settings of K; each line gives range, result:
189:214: 358.8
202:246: 379.3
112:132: 355.2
